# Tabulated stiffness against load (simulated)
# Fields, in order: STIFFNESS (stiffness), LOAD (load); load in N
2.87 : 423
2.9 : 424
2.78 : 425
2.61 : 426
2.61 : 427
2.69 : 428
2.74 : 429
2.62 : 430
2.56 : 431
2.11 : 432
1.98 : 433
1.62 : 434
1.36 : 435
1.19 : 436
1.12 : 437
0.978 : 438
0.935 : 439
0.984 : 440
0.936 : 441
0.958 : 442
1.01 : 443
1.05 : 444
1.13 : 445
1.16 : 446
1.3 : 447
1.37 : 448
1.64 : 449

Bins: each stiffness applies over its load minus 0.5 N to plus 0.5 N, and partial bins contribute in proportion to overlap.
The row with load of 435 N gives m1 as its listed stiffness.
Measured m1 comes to 1.36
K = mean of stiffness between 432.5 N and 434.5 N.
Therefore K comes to 1.8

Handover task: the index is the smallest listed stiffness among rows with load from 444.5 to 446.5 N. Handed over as 1.13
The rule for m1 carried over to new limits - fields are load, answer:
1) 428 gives 2.69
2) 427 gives 2.61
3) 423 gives 2.87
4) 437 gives 1.12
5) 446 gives 1.16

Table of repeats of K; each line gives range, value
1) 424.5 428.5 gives 2.67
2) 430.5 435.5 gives 1.93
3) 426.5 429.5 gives 2.68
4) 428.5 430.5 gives 2.68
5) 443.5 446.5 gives 1.11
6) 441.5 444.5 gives 1.01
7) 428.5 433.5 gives 2.4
